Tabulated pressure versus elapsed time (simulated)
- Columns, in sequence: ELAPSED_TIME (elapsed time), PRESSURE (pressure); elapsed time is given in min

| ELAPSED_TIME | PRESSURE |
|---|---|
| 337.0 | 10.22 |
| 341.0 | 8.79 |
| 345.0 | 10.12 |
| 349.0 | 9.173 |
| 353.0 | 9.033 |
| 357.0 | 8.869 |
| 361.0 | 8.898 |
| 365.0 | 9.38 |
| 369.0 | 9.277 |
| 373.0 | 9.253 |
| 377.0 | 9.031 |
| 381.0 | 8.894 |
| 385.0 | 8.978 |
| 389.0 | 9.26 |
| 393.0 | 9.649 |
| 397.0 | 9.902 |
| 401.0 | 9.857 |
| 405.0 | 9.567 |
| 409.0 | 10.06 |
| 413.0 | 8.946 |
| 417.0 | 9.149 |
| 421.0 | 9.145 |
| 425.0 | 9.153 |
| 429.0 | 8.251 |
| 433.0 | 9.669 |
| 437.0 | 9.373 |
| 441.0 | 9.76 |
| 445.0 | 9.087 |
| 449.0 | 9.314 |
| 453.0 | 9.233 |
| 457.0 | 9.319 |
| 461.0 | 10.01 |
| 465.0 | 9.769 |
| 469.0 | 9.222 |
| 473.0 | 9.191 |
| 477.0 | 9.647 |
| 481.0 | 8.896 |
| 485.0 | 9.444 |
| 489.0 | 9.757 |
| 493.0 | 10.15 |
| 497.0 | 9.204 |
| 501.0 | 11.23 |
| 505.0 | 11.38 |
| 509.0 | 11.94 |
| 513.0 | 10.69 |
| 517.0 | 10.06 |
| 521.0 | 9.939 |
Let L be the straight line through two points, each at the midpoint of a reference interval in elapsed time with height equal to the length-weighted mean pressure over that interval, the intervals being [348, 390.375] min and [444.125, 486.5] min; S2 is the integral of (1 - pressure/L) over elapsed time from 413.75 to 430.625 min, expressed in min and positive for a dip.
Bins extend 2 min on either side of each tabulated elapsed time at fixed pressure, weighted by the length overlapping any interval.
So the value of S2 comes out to 0.6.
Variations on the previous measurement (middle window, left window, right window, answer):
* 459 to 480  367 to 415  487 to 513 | 1.5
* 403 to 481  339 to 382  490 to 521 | 4.8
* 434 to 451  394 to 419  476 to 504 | 0.5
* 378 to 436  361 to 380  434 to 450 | -0.1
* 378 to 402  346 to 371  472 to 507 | -0.2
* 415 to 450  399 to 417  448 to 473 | 1.1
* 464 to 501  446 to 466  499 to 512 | 3.4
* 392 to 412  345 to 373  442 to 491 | -1.1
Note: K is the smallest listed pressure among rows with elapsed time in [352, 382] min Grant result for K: 8.869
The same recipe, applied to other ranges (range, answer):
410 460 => 8.251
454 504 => 8.896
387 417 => 8.946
